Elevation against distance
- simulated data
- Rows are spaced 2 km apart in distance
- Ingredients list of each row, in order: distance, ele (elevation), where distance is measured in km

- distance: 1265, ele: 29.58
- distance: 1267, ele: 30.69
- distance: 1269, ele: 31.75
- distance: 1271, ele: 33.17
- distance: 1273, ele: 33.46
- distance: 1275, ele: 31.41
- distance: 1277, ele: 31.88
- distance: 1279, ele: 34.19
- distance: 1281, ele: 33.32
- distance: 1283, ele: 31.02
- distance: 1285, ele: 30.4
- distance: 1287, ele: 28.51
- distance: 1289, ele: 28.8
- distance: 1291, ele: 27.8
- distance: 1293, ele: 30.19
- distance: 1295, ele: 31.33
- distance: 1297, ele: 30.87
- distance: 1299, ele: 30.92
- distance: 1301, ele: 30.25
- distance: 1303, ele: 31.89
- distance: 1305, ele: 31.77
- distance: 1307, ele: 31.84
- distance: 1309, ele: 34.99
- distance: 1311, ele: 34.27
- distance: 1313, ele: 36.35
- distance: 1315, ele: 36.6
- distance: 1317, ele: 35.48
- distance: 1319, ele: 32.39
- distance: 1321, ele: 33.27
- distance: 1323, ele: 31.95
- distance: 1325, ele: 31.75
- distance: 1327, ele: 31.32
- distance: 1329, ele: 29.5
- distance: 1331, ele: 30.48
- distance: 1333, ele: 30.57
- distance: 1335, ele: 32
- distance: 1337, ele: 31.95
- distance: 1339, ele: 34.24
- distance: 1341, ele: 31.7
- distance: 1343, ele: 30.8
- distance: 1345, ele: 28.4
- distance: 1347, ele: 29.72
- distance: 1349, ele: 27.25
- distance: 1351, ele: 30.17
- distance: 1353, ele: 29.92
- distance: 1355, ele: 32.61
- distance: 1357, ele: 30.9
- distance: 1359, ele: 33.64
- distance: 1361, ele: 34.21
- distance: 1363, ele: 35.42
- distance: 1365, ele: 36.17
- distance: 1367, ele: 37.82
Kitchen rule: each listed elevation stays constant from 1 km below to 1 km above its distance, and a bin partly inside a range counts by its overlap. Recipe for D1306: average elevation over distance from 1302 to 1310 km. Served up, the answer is 32.6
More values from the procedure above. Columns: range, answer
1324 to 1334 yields 30.7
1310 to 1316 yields 35.7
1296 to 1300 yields 30.9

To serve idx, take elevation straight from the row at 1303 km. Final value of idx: 31.89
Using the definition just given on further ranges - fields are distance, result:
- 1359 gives 33.64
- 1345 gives 28.4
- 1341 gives 31.7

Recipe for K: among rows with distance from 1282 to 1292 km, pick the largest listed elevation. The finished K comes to 31.02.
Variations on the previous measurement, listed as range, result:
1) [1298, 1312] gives 34.99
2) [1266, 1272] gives 33.17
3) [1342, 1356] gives 32.61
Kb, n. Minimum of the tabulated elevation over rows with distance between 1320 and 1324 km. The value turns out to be 31.95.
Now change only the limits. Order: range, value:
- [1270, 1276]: 31.41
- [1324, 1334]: 29.5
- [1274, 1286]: 30.4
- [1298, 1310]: 30.25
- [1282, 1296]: 27.8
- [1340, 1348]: 28.4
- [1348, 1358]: 27.25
